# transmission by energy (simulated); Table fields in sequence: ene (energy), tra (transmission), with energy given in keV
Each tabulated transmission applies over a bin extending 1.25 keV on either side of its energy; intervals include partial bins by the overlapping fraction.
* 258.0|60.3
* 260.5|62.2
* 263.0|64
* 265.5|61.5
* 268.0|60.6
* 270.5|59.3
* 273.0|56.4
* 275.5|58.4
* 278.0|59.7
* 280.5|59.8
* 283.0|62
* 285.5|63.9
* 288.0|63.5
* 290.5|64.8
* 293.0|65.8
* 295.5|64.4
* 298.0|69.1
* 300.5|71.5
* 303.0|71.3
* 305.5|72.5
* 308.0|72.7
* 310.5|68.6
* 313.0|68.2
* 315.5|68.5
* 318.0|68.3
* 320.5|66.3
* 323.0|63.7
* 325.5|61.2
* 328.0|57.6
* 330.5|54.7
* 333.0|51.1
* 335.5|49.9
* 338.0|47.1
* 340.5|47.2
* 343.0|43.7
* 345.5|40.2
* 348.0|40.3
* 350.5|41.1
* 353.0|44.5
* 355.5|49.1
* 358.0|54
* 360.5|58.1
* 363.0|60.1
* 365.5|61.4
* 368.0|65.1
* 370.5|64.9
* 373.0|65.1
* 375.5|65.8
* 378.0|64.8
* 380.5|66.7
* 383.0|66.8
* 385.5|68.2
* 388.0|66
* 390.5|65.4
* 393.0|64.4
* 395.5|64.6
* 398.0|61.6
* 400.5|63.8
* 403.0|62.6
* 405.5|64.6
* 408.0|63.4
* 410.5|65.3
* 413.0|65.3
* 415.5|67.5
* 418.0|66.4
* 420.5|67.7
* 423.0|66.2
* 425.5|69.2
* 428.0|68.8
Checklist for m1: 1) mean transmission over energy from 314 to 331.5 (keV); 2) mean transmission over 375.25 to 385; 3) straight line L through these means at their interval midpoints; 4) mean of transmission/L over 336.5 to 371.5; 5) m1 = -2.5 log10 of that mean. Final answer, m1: 0.26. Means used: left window 63.1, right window 66.2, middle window 51.1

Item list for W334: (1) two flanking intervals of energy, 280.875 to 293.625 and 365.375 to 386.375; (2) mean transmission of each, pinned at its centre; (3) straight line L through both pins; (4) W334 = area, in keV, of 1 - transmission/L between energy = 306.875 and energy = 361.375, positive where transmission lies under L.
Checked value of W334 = 7.9 keV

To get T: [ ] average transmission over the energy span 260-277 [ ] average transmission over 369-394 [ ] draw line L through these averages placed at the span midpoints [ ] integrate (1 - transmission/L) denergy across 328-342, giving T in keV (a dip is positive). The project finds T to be 2.9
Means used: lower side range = 60.3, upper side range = 65.8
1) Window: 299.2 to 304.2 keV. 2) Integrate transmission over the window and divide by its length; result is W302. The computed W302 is 71.4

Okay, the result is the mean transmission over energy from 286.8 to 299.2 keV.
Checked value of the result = 65.5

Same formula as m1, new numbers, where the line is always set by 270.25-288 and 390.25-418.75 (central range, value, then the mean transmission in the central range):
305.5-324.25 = -0.12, 68.3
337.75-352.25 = 0.40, 43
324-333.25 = 0.09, 56.9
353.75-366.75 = 0.13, 56.1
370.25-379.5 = -0.03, 65.2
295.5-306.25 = -0.15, 70.3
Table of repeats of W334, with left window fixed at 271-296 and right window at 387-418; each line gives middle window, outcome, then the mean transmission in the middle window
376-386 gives -0.4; 66.4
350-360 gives 2.4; 48.5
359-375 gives 0.3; 62.5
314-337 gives 1.0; 60.1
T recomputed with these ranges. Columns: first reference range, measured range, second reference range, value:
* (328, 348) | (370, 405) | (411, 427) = -3.3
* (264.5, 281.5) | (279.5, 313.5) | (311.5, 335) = -3.6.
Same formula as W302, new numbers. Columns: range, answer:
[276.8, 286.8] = 61.4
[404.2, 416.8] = 65.2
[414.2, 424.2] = 66.9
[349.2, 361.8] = 49.4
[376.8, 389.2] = 66.5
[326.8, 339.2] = 52.1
